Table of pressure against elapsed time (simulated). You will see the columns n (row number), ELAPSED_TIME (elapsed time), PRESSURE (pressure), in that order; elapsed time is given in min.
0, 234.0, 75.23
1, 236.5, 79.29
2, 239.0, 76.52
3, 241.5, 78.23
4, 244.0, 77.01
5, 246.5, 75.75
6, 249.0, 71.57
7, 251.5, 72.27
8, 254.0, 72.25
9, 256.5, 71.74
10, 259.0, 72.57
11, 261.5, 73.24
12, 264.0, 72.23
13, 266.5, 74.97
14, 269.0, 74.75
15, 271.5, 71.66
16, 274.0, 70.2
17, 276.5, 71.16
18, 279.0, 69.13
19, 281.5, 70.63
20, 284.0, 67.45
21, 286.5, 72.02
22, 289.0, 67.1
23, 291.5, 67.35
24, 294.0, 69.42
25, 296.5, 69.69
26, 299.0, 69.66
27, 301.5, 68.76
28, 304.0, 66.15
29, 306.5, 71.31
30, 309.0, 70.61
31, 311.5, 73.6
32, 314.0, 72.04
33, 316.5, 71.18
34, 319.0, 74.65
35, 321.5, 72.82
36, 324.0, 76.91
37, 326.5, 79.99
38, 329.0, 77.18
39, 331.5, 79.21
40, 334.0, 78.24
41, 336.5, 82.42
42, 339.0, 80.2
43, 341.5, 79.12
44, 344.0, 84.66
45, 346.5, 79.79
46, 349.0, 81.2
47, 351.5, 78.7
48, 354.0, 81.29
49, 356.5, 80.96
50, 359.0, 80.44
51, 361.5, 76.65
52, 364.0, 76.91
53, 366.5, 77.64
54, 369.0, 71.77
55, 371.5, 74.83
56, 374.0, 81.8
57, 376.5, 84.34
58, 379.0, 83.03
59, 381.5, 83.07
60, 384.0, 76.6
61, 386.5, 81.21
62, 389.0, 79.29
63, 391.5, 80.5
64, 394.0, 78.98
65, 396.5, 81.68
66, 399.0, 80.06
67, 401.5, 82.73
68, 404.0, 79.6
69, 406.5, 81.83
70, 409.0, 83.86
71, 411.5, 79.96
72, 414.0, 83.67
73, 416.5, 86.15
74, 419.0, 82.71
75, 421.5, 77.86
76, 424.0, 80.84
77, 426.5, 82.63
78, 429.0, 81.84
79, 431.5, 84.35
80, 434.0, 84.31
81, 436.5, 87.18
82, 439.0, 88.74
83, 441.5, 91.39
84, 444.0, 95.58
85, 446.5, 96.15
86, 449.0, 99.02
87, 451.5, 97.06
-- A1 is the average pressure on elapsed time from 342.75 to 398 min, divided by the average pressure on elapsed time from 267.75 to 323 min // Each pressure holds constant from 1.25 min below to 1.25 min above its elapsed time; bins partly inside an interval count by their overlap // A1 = 1.13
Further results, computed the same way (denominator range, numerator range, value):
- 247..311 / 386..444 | 1.17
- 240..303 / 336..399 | 1.11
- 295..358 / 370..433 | 1.07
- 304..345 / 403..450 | 1.12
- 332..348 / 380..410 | 1.00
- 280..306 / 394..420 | 1.19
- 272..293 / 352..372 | 1.12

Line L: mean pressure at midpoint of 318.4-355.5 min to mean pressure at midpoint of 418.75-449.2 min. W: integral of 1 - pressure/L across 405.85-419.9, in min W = 0.3 min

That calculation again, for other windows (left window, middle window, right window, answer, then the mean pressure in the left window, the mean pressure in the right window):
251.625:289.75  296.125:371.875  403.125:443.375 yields 0.4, 71.5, 83.8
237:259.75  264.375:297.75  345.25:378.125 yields 2.3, 74.4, 79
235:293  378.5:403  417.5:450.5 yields 0.8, 72.6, 87.2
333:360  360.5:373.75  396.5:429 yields 0.8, 80.7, 81.8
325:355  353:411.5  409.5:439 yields 1.2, 80.1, 83.1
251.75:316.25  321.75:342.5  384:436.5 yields -1.1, 70.8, 81.7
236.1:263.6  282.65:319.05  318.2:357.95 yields 3.4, 74.4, 79.3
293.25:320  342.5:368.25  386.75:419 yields -1.2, 70.6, 81.6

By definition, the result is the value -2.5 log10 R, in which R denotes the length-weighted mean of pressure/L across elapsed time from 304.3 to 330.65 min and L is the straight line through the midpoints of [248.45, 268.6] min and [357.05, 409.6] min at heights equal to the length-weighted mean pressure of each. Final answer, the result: 0.033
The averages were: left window 72.7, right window 79.8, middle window 73.8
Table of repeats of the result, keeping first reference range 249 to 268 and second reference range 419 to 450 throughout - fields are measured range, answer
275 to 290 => 0.076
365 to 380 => 0.045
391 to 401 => 0.047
